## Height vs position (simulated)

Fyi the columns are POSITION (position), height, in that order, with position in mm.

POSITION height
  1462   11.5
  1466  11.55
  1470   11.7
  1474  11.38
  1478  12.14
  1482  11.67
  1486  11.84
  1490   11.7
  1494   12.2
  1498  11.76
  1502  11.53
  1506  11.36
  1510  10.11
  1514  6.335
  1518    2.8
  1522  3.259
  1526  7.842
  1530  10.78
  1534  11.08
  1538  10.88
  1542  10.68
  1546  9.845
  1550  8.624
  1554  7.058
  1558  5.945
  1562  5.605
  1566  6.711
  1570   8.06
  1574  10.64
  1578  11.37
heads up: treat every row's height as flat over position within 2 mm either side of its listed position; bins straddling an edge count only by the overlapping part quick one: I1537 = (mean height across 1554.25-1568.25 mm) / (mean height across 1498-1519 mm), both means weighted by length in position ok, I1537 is 0.7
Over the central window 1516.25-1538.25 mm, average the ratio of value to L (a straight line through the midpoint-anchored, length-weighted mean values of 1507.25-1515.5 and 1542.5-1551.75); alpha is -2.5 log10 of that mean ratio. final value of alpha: 0.195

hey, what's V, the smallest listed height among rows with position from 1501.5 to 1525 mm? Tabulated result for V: 2.8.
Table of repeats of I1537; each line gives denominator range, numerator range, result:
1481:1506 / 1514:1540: 0.65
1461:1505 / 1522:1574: 0.72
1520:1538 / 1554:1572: 0.78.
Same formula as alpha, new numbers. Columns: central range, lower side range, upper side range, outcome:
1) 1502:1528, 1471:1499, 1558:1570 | 0.33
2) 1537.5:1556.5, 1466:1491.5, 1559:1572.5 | -0.16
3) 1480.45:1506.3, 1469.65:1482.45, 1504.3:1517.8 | -0.17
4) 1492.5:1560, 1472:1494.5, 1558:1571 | 0.00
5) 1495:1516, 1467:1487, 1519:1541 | -0.02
